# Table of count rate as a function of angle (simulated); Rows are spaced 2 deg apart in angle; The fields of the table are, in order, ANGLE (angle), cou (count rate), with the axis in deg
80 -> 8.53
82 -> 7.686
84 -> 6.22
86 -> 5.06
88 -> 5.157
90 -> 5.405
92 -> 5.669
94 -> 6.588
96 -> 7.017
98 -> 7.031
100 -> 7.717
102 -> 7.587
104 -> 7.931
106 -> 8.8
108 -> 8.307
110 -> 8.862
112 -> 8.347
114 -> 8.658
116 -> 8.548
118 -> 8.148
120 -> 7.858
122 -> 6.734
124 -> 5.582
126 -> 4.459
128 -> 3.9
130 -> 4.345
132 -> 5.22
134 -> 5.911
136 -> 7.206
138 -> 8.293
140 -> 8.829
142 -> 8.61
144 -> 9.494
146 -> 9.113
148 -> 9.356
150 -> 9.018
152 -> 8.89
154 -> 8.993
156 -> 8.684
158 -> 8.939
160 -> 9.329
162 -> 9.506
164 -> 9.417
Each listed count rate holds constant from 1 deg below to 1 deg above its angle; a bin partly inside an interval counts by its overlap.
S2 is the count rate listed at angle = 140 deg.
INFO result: 8.829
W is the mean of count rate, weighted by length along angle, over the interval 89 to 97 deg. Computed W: 6.17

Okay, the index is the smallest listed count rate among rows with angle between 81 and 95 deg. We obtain 5.06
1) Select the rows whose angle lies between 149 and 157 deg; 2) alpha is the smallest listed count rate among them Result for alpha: 8.684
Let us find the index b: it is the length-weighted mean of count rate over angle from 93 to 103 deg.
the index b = 7.19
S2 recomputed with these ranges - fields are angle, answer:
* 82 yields 7.686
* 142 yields 8.61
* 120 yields 7.858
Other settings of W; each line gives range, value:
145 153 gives 9.09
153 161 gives 8.99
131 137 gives 6.11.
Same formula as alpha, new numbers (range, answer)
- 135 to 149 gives 7.206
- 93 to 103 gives 6.588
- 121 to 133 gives 3.9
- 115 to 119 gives 8.148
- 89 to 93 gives 5.405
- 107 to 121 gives 7.858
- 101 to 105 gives 7.587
